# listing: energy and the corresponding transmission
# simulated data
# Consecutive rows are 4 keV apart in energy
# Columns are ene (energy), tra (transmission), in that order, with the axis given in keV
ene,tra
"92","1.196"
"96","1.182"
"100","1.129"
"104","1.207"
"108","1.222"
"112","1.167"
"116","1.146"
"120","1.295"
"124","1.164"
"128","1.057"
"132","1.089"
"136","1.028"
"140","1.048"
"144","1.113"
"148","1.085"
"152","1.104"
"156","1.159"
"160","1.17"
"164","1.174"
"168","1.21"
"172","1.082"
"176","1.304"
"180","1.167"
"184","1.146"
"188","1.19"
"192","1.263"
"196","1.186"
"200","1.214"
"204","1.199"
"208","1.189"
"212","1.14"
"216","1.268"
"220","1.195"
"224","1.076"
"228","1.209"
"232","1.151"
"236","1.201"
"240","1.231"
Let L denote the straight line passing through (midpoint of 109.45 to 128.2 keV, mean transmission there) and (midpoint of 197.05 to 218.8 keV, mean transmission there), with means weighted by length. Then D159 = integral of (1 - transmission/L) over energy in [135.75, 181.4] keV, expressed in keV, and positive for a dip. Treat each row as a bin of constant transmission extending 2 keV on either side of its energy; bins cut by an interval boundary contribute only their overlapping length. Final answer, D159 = 1.8 keV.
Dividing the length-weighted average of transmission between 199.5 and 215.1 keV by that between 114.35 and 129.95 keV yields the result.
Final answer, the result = 1.0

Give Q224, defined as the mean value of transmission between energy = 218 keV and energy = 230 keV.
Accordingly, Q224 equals 1.16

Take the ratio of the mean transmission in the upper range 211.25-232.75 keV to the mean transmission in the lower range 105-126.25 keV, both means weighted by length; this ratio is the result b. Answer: 1.0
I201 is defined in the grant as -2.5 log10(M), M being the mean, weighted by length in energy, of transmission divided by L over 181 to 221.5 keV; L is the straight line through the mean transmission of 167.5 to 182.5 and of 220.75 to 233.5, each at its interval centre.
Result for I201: -0.027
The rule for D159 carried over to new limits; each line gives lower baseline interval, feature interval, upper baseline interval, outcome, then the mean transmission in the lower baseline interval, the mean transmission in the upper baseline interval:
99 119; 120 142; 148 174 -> 1.32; 1.18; 1.14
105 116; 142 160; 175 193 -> 1.15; 1.19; 1.21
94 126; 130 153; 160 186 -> 2.09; 1.19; 1.18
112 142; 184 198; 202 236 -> -0.50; 1.12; 1.18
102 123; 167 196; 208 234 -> -0.19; 1.21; 1.17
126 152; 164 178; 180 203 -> -0.57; 1.07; 1.2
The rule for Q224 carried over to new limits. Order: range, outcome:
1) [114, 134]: 1.15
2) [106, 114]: 1.19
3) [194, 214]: 1.19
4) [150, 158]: 1.13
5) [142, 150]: 1.1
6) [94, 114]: 1.18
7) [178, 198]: 1.19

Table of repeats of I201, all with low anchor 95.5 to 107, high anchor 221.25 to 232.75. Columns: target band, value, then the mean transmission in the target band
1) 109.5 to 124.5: -0.023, 1.2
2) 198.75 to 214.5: -0.032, 1.19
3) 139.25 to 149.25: 0.077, 1.09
